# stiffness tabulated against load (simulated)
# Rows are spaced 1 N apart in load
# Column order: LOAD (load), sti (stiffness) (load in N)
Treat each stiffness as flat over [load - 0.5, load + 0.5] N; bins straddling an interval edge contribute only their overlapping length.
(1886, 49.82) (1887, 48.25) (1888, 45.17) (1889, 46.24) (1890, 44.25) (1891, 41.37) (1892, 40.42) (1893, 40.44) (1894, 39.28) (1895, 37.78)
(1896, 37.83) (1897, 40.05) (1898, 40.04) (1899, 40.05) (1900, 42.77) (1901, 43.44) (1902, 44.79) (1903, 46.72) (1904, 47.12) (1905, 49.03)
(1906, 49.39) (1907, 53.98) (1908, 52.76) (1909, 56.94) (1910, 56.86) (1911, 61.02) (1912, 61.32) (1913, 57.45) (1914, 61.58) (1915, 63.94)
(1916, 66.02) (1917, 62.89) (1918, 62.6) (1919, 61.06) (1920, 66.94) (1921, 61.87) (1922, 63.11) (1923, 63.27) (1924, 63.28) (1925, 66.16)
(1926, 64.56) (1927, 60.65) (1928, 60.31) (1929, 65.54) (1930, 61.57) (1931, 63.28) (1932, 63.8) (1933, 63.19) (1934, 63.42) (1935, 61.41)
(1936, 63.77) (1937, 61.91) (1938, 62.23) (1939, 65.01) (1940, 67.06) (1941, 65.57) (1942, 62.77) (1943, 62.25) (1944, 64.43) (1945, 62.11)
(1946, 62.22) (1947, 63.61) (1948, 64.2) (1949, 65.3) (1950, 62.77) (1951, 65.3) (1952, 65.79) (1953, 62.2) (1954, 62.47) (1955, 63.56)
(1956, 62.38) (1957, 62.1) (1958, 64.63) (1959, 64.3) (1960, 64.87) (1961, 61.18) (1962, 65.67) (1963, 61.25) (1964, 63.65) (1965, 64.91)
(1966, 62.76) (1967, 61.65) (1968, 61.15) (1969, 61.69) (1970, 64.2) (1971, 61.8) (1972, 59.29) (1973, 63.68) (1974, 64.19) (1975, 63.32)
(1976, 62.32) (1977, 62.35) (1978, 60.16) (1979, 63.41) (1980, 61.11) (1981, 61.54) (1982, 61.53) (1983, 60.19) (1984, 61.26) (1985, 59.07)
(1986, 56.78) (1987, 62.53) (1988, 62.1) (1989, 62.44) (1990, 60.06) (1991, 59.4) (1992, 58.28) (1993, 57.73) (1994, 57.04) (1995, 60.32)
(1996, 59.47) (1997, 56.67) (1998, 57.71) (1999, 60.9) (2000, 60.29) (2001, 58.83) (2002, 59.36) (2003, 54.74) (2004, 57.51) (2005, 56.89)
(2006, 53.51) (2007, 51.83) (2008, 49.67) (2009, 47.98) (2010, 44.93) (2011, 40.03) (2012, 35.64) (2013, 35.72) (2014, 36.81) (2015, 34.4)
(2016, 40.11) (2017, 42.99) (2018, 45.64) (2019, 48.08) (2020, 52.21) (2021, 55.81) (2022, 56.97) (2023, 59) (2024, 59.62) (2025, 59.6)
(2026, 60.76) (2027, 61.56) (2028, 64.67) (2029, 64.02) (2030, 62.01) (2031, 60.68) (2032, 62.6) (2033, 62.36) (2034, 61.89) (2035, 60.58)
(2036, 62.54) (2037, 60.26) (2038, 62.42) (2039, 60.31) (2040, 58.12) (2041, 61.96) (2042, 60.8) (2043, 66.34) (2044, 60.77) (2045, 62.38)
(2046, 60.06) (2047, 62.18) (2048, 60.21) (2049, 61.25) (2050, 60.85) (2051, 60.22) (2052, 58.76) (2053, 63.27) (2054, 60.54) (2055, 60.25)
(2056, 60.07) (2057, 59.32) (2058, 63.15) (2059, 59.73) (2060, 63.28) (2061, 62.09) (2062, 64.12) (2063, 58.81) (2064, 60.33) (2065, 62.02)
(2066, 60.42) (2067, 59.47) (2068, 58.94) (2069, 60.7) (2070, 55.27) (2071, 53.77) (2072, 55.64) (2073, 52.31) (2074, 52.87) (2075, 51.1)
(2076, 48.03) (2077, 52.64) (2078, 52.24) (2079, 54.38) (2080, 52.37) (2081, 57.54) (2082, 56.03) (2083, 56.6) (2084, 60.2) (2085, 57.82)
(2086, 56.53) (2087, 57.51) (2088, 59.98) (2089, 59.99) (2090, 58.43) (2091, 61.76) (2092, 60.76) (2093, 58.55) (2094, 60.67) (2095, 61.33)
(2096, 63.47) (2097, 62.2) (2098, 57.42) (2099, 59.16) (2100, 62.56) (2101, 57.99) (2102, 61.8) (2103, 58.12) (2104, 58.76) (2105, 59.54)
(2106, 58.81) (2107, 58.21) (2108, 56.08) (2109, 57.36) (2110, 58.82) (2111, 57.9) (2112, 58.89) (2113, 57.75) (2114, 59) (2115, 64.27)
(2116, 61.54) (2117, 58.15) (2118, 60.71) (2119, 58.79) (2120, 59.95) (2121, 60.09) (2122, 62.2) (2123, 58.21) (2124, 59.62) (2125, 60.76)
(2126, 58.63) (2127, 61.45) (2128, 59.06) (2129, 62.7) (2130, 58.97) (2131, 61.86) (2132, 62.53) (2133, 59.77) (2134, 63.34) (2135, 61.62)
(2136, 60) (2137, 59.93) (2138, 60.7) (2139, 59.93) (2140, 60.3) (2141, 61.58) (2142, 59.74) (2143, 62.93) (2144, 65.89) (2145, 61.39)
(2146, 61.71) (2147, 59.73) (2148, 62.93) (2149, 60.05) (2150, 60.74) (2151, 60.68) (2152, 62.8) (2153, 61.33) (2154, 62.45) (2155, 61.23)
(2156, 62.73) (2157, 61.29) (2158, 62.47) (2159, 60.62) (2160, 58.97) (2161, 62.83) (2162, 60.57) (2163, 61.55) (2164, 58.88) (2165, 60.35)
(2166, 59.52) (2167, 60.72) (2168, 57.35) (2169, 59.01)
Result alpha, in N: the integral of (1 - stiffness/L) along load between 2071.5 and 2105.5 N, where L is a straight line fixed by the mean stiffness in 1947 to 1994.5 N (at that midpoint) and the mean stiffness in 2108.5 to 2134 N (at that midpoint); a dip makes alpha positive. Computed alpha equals 1.7 N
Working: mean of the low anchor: 62.1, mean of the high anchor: 60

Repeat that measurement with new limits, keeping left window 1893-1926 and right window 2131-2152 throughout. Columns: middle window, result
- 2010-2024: 2.9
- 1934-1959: -3.9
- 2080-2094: 0.3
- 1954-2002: -4.6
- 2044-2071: -0.9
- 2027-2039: -0.9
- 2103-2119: 0.3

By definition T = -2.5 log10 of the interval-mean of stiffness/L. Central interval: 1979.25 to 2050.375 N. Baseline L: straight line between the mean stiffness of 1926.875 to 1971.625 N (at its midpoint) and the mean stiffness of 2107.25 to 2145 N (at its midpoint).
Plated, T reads 0.10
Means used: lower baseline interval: 63.3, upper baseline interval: 60.3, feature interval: 56.9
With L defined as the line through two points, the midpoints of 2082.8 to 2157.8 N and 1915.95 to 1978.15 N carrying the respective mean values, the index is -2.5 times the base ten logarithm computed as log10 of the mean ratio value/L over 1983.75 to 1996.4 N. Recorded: 0.05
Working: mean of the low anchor 63.2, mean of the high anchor 60.3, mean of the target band 59.7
